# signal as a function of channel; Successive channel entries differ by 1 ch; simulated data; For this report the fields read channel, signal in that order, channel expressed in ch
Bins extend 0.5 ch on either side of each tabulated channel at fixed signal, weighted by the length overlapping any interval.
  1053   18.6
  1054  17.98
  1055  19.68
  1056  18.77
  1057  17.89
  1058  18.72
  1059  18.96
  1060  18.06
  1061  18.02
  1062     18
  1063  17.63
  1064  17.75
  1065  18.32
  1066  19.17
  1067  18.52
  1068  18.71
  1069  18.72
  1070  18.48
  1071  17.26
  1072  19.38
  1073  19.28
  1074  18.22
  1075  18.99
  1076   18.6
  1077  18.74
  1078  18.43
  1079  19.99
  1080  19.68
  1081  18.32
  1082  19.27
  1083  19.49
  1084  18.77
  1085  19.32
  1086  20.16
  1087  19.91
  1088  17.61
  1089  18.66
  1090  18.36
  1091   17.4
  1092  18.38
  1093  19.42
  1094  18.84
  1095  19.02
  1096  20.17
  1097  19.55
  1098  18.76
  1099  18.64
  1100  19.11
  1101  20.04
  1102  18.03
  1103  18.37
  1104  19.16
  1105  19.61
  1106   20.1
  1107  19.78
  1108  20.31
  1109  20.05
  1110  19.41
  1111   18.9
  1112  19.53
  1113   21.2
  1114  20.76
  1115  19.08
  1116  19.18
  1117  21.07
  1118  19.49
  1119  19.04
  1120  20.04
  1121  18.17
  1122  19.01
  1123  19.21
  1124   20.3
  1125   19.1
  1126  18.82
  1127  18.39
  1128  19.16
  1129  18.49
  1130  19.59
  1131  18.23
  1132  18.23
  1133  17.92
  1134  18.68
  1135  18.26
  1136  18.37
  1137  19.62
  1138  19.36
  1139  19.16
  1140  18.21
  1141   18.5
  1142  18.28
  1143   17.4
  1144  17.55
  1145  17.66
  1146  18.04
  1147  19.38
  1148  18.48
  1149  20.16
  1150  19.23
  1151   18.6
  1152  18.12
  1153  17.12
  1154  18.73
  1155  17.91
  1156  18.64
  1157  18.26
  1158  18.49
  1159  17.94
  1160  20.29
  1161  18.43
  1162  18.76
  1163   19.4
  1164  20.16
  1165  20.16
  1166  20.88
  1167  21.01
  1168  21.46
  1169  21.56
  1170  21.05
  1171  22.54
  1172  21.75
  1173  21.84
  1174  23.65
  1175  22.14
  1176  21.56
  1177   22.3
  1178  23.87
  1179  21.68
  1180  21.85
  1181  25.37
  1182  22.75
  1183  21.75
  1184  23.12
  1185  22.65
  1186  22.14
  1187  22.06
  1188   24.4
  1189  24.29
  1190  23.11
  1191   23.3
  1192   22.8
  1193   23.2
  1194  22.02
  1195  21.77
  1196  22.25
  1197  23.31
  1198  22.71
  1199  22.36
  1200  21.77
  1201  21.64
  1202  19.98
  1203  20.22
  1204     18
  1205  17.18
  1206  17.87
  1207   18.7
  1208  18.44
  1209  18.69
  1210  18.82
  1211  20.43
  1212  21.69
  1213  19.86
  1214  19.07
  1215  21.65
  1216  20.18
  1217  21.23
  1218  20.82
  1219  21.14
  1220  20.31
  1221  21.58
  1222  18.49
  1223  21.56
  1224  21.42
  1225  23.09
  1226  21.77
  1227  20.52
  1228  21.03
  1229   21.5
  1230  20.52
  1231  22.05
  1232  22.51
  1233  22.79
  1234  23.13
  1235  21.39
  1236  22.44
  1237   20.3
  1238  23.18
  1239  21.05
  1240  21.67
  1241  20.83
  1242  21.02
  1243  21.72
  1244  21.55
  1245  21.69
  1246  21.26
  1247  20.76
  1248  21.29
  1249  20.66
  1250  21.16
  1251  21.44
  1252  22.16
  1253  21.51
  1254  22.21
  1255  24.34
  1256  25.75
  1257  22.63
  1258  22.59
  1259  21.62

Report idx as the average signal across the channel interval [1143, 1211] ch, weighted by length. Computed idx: 20.7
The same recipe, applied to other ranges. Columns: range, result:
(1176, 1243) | 21.5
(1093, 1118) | 19.5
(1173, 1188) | 22.7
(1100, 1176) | 19.4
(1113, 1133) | 19.2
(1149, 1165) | 18.8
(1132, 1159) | 18.5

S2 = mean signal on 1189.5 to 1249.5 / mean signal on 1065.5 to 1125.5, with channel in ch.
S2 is 1.1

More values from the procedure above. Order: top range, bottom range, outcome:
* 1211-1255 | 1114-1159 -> 1.14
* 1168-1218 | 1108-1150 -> 1.13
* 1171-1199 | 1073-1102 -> 1.20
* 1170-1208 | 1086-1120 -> 1.14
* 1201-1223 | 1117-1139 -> 1.04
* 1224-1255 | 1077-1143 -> 1.13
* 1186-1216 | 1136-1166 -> 1.13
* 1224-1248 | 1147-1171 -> 1.11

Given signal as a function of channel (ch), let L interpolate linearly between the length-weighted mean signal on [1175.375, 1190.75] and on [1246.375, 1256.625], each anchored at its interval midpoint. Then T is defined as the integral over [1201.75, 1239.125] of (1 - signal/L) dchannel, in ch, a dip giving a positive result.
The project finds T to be 3.0 ch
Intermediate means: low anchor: 22.9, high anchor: 22.1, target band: 20.6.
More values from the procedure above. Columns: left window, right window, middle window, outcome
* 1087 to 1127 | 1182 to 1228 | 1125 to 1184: 1.3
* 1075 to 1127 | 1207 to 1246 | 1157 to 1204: -3.0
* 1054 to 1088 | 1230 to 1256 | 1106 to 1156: 2.1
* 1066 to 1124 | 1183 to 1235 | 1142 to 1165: 1.9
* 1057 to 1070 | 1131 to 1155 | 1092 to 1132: -2.0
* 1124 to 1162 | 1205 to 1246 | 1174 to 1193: -3.0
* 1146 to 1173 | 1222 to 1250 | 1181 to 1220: -1.3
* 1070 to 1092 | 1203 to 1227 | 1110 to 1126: -0.3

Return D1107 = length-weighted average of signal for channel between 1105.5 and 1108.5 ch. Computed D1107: 20.1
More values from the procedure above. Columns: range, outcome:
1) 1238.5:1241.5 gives 21.2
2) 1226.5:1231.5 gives 21.1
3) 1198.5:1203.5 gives 21.2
